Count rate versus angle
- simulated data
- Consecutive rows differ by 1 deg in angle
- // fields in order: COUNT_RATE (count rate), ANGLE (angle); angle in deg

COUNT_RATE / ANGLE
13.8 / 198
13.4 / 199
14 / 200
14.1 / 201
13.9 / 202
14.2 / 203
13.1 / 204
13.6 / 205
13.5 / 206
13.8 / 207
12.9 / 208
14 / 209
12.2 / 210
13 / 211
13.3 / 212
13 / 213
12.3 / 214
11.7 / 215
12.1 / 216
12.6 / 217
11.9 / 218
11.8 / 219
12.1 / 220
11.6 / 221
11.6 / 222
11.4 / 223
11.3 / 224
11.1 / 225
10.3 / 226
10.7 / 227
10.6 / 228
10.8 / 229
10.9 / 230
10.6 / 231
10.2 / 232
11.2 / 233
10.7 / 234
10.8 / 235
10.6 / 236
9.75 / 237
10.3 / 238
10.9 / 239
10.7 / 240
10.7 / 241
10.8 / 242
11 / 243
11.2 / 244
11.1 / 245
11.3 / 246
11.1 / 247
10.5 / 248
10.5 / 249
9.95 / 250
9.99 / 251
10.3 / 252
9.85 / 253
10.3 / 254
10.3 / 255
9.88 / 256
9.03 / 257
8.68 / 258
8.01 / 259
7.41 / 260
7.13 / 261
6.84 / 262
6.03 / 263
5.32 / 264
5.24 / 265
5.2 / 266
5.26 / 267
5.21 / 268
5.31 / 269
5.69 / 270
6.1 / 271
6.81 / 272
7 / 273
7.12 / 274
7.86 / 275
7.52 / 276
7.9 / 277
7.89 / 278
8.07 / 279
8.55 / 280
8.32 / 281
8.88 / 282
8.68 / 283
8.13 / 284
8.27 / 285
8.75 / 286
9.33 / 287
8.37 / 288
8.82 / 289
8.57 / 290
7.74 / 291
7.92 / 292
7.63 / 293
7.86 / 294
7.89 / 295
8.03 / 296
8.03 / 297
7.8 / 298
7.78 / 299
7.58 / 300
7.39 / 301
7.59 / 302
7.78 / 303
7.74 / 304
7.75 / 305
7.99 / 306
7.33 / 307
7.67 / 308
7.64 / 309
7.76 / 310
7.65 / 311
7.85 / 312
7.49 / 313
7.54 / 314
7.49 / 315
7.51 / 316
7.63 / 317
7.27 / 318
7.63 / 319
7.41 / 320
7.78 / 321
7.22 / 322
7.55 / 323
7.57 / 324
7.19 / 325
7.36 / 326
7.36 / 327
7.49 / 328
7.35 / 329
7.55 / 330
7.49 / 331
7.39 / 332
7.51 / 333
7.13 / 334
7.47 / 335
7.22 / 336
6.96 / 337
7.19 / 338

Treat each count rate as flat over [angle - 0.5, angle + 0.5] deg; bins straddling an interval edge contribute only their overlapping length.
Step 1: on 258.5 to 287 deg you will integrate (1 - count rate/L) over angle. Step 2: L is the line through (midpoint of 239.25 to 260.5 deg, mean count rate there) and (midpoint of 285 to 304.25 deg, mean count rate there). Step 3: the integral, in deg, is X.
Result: 5.9 deg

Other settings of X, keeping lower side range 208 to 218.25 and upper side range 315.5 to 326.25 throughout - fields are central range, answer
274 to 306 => 3.13 deg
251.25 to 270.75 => 5.56 deg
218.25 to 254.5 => 2.26 deg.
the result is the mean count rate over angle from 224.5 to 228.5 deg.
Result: 10.7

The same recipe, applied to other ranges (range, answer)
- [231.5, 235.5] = 10.7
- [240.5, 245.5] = 11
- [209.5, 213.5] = 12.9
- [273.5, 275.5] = 7.49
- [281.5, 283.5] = 8.78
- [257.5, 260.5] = 8.03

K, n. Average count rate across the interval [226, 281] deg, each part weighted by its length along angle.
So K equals 8.95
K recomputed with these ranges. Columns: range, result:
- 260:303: 7.42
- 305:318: 7.62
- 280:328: 7.84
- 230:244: 10.7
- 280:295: 8.37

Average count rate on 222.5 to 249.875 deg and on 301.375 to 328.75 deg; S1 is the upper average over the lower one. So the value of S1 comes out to 0.70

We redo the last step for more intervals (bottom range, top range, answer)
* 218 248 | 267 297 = 0.70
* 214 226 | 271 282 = 0.66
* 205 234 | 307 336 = 0.63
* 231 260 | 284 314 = 0.77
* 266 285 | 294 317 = 1.07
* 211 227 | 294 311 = 0.65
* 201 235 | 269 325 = 0.64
